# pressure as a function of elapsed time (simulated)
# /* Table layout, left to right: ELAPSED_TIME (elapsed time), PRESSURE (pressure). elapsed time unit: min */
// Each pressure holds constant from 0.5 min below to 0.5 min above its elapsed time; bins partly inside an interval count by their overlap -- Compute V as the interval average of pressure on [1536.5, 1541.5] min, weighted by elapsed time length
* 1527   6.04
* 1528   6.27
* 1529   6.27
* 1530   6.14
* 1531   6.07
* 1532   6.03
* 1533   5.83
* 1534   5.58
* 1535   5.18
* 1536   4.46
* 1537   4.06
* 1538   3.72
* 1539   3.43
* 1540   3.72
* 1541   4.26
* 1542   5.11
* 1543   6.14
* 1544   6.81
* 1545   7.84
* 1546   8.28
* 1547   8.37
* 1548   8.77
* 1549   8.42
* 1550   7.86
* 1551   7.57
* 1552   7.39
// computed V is 3.84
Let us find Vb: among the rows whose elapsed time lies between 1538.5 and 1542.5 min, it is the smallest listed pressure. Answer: 3.43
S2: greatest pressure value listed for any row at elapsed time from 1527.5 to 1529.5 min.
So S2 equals 6.27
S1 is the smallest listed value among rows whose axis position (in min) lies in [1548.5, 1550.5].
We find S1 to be 7.86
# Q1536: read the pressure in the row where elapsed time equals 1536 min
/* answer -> 4.46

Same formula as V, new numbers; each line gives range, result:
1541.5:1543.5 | 5.62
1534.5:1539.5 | 4.17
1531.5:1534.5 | 5.81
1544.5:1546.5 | 8.06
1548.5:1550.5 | 8.14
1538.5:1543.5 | 4.53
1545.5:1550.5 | 8.34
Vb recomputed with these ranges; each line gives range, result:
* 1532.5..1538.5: 3.72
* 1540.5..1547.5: 4.26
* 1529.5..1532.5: 6.03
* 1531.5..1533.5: 5.83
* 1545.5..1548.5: 8.28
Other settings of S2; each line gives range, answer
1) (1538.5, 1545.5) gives 7.84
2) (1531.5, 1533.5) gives 6.03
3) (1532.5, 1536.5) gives 5.83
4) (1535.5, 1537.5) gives 4.46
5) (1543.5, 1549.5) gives 8.77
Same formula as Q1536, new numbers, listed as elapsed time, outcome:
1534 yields 5.58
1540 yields 3.72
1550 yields 7.86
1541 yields 4.26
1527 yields 6.04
